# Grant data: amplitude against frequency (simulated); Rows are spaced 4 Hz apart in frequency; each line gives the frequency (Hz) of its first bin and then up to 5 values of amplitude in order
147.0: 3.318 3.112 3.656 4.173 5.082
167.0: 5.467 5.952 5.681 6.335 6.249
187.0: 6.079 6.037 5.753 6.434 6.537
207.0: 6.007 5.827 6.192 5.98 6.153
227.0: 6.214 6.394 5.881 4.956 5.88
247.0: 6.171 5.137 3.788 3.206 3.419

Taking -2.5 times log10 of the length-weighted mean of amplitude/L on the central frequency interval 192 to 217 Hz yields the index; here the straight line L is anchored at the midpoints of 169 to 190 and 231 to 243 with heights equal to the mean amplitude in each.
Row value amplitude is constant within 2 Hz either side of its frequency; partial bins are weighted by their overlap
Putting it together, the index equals -0.04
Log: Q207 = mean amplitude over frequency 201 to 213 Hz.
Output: 6.12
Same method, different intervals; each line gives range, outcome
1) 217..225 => 6.07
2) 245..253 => 5.65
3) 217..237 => 6.12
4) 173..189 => 6.09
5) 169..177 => 5.82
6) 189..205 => 6.19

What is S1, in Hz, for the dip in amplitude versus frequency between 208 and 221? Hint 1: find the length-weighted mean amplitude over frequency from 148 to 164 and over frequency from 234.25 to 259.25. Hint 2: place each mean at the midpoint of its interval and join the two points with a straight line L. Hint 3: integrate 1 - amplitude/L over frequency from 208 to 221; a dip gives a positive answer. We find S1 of -3.7 Hz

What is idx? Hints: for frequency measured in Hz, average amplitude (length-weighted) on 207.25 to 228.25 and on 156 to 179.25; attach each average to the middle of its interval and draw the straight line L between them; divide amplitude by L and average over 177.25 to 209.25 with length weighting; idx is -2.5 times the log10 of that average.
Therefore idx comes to -0.09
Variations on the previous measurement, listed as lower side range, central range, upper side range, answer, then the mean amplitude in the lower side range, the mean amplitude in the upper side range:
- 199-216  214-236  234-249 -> -0.04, 6.17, 5.71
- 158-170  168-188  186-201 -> -0.09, 5.06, 6.08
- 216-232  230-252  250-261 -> -0.16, 6.17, 3.94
